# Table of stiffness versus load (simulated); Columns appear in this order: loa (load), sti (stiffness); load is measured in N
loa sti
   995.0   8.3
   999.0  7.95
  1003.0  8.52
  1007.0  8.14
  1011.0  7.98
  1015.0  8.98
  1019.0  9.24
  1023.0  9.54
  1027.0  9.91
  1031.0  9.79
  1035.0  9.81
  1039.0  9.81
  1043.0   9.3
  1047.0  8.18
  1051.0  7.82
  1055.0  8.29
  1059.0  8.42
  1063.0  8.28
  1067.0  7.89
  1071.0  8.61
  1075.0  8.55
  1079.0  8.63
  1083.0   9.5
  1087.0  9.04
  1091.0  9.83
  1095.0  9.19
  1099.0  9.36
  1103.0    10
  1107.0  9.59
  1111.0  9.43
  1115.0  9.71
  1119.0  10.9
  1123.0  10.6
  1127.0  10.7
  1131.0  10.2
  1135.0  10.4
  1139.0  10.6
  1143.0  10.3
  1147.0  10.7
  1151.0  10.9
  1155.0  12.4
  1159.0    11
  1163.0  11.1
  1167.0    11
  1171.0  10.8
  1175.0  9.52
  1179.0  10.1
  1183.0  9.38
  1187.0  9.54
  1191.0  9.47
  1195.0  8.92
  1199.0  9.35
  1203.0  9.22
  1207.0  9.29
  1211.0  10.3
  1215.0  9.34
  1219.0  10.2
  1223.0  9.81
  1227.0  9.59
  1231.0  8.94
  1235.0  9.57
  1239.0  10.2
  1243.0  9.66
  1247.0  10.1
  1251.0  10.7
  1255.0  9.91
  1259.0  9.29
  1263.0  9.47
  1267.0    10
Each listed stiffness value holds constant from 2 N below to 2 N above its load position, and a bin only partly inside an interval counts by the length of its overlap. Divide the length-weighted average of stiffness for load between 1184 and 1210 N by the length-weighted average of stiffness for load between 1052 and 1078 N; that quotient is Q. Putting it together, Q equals 1.12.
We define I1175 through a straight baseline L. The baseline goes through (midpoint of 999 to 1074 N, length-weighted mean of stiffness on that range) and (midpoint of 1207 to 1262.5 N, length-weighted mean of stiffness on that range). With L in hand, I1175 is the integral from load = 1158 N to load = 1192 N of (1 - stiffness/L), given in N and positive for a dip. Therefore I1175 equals -2.6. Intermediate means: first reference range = 8.78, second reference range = 9.79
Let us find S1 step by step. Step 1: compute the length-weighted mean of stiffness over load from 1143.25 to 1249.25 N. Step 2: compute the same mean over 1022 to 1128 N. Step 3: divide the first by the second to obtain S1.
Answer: 1.08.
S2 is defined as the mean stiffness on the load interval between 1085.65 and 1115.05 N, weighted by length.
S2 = 9.52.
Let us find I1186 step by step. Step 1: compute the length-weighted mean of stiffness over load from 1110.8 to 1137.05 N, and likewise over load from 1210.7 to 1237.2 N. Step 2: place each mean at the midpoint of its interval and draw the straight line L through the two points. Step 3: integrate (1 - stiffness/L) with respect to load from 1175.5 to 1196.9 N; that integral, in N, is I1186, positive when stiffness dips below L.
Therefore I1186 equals 0.9 N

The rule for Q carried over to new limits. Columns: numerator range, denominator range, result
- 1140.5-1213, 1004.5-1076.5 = 1.16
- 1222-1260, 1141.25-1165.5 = 0.88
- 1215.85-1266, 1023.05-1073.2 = 1.10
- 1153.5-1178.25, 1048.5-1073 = 1.33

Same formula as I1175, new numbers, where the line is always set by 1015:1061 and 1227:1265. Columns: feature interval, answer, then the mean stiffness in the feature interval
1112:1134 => -2.4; 10.4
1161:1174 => -1.8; 10.9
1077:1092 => 0.1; 9.21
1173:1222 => 0.2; 9.56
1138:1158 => -3.3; 11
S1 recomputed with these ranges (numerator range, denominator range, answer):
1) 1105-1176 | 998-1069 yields 1.20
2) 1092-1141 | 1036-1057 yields 1.15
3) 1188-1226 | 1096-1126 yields 0.96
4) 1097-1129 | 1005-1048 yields 1.09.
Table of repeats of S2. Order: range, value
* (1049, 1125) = 9.14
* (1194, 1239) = 9.55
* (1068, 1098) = 9.02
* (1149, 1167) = 11.3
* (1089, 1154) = 10.2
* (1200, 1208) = 9.26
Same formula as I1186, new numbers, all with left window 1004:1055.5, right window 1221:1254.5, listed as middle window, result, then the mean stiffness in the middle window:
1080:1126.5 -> -2.3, 9.75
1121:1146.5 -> -2.9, 10.5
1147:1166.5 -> -3.6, 11.3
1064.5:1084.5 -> 1.2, 8.61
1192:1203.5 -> 0.6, 9.18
